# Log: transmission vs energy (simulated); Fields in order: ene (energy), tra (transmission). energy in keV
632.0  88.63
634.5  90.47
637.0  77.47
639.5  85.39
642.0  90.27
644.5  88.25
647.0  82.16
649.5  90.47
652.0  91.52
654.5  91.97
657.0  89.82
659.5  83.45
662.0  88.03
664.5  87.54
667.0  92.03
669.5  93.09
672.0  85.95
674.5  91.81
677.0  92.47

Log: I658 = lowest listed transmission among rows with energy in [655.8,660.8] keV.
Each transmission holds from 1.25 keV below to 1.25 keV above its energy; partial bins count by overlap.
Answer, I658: 83.45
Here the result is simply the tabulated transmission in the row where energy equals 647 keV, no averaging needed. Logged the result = 82.16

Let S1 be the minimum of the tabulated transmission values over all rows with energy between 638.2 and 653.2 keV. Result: 82.16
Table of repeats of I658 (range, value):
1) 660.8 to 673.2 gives 85.95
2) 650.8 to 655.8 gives 91.52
